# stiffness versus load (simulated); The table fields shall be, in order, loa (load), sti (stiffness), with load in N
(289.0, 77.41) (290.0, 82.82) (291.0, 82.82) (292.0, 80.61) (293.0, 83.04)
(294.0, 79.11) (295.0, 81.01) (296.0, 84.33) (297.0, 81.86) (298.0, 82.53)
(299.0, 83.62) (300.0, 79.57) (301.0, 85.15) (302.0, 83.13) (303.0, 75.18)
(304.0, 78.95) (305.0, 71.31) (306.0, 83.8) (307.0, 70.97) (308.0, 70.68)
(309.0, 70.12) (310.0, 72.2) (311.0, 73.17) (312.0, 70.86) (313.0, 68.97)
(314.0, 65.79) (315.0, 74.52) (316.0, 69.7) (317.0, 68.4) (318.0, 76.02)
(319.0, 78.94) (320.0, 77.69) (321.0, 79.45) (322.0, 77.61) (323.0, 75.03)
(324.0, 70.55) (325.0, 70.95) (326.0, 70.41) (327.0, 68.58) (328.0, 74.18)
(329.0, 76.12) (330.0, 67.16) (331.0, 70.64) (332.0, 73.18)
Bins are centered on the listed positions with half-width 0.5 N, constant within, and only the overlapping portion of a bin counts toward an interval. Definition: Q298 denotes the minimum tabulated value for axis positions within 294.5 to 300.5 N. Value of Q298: 79.57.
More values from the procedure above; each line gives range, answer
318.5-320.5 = 77.69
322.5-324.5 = 70.55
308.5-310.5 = 70.12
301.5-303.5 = 75.18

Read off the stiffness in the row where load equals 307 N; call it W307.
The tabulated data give 70.97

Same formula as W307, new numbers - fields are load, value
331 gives 70.64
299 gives 83.62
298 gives 82.53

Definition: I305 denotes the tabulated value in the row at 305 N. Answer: 71.31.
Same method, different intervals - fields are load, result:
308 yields 70.68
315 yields 74.52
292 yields 80.61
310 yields 72.2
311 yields 73.17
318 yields 76.02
